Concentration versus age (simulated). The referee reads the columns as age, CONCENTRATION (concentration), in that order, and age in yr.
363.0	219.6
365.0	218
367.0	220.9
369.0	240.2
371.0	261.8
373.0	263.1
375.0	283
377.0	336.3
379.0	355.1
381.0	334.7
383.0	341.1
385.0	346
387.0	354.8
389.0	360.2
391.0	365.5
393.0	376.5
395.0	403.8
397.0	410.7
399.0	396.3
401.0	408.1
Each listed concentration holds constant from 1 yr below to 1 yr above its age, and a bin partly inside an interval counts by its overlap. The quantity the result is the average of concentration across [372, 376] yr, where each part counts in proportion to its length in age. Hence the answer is 273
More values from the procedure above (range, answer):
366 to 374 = 247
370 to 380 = 300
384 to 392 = 357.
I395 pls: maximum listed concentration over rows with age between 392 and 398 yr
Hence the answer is 410.7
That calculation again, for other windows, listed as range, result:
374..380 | 355.1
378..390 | 360.2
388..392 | 365.5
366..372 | 261.8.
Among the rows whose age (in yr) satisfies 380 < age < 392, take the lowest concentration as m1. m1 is 334.7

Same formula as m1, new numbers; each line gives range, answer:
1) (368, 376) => 240.2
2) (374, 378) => 283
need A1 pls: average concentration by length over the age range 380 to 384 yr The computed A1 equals 338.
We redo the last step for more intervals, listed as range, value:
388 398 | 383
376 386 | 343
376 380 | 346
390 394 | 371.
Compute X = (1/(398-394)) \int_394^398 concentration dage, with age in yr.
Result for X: 407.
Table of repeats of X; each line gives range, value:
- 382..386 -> 344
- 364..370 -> 226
